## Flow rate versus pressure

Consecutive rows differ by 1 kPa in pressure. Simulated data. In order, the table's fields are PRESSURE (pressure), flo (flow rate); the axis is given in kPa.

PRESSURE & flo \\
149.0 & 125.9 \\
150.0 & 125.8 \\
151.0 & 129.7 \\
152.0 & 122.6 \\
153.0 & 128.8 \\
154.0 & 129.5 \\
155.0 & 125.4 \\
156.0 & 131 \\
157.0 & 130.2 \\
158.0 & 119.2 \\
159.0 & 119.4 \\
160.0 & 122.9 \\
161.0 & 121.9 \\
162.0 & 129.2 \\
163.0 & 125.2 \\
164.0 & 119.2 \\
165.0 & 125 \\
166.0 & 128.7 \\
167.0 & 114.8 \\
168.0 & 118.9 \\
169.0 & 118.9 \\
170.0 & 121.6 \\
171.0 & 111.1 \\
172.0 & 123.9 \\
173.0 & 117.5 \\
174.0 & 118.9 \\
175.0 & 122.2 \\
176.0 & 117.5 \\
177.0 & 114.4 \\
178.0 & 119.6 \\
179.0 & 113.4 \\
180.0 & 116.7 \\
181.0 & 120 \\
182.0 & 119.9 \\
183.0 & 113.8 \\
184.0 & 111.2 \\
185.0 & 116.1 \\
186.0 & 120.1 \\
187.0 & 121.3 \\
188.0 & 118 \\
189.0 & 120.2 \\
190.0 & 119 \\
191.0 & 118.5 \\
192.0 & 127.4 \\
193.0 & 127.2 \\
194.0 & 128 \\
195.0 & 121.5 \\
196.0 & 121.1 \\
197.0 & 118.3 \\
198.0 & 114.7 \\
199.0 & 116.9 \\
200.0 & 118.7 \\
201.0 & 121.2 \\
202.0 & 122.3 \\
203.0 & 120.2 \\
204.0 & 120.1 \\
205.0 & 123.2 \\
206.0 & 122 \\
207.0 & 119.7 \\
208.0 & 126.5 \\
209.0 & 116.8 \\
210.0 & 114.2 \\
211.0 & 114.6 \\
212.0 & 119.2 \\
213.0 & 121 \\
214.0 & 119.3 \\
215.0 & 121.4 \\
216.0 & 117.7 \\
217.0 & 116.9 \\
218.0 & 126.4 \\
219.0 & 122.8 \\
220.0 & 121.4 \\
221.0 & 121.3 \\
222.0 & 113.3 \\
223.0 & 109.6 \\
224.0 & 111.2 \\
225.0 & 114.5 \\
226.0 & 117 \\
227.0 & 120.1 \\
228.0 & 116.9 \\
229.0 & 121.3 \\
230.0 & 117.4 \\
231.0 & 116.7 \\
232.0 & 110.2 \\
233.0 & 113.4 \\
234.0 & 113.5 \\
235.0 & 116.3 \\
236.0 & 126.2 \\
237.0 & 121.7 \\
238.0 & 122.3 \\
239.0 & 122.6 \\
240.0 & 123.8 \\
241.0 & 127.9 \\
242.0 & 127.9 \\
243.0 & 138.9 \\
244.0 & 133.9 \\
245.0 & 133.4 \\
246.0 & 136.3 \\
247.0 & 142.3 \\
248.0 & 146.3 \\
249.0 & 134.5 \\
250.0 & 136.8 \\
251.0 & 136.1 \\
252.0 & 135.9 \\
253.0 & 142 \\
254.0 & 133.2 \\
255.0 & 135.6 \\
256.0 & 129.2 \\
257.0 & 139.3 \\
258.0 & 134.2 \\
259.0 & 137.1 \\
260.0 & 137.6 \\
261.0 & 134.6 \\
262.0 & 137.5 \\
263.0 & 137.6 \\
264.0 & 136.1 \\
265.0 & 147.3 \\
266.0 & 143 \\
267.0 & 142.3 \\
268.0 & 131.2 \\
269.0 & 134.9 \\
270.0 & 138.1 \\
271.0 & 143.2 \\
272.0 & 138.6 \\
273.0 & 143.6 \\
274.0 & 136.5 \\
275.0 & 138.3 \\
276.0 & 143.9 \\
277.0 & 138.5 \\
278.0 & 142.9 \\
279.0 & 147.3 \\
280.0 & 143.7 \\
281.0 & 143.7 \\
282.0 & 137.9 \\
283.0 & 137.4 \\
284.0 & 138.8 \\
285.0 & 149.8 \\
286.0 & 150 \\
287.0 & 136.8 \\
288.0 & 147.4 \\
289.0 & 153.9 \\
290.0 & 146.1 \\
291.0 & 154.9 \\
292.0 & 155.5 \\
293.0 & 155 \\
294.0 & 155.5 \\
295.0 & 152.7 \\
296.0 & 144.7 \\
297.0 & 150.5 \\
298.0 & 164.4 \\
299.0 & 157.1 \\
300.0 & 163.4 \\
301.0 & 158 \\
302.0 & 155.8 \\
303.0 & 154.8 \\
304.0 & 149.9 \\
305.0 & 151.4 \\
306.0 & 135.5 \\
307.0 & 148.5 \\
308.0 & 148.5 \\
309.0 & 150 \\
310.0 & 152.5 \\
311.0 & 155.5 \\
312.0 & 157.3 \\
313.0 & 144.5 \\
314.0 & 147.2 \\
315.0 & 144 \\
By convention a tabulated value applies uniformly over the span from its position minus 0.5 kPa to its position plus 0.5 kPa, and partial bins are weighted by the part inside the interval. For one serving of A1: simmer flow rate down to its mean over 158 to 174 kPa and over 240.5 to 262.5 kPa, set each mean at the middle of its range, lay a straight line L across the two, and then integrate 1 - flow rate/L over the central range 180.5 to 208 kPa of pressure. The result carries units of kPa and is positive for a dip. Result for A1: 1.3 kPa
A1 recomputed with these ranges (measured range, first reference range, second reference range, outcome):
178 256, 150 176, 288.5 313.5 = 7.1 kPa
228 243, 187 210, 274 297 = 1.3 kPa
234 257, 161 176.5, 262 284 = 0.6 kPa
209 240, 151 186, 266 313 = 3.5 kPa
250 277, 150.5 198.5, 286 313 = 1.0 kPa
